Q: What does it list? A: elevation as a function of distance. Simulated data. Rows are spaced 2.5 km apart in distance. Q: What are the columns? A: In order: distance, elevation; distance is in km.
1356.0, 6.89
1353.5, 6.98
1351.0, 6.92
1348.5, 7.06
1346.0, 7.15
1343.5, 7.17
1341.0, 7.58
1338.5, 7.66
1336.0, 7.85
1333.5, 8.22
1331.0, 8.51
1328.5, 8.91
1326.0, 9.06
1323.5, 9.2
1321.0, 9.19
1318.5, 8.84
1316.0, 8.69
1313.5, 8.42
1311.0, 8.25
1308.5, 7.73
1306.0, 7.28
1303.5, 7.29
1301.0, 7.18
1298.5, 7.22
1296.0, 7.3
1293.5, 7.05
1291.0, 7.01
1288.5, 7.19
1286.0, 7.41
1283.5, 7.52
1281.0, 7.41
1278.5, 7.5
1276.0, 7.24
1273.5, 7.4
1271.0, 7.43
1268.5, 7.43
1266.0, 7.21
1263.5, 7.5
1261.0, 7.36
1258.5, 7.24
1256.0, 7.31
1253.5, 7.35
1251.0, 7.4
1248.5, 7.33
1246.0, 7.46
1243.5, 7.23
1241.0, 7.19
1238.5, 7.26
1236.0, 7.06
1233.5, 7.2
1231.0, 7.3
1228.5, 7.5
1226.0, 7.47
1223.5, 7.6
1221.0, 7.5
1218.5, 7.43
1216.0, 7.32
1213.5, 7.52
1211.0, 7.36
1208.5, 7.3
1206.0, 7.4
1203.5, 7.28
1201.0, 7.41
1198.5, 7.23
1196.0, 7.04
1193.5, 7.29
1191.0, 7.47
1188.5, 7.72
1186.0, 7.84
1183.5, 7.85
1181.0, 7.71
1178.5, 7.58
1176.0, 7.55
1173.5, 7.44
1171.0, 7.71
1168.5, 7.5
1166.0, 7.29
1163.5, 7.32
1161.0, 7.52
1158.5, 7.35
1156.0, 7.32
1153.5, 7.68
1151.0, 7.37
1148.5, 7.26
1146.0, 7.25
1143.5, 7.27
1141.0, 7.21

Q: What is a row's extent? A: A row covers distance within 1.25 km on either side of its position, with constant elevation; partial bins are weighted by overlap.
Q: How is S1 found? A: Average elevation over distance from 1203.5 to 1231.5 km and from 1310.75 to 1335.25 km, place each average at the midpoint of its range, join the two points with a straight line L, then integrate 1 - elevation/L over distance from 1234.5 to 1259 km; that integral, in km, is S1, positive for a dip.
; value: 1.58 km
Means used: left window 7.42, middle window 7.28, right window 8.73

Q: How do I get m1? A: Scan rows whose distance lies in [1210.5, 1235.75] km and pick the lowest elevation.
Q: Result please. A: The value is 7.2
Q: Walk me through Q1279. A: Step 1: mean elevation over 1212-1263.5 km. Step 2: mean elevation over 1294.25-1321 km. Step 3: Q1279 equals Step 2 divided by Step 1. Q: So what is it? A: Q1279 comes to 1.07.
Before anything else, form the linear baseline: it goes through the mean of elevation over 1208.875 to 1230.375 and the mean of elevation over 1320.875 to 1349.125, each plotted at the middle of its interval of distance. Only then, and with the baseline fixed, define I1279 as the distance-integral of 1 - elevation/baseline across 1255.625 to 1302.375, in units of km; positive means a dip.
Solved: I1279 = 2.9 km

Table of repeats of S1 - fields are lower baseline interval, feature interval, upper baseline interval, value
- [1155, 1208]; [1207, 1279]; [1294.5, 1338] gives 4.0 km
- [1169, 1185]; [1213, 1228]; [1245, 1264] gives 0.0 km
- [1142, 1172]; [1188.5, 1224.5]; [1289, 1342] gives 1.0 km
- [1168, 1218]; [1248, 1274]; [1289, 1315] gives 0.4 km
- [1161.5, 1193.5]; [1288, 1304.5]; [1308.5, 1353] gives 1.7 km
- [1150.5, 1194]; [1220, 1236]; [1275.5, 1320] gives 0.3 km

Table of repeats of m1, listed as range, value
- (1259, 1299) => 7.01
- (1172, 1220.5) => 7.04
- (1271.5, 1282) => 7.24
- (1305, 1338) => 7.28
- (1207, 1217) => 7.3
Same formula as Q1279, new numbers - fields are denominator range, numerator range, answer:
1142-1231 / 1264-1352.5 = 1.04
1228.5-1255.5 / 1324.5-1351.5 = 1.08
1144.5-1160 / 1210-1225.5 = 1.01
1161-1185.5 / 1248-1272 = 0.97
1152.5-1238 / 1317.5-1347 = 1.11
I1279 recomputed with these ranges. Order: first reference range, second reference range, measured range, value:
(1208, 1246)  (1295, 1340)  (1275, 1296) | 1.55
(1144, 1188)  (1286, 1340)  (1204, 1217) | 0.46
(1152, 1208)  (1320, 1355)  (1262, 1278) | 0.76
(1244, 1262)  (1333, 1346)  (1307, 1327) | -2.93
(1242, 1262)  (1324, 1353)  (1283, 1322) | -0.43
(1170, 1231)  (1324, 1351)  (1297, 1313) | 0.56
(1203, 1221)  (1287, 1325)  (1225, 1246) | 0.61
